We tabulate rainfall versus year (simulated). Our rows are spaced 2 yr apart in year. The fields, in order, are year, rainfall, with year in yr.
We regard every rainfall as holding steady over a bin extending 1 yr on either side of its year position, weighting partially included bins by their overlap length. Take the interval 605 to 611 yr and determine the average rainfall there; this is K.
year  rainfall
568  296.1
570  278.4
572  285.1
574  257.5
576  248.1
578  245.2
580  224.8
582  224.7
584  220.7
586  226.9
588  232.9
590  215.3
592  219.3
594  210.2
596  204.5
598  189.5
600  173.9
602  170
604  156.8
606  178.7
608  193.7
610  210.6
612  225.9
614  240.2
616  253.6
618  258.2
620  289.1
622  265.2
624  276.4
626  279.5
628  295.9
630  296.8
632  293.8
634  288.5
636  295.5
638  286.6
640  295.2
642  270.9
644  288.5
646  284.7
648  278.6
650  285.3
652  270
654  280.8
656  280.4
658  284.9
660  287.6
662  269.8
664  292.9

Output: 194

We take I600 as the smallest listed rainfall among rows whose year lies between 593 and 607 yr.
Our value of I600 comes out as 156.8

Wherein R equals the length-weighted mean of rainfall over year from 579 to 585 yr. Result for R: 223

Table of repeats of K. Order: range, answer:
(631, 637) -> 293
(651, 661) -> 281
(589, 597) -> 212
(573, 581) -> 244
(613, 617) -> 247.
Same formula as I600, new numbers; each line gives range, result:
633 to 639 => 286.6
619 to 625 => 265.2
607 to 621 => 193.7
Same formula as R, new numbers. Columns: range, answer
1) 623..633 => 288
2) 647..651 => 282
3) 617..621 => 274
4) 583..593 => 223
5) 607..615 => 218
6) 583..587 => 224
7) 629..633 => 295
